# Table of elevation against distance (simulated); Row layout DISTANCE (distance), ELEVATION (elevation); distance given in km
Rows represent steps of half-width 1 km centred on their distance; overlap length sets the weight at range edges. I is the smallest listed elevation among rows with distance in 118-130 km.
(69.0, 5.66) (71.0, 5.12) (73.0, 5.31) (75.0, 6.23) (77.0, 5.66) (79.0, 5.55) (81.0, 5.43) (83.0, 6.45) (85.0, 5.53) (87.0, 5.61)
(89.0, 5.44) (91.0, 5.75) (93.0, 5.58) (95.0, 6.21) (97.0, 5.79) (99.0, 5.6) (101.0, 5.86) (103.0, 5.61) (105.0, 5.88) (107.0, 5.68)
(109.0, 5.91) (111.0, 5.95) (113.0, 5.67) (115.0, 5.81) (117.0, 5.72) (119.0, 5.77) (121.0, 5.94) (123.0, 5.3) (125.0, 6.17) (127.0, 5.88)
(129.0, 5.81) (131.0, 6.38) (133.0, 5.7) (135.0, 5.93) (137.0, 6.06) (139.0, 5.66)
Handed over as 5.3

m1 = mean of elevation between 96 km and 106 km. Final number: 5.75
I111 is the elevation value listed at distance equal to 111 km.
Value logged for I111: 5.95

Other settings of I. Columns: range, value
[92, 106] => 5.58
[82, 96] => 5.44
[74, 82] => 5.43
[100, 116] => 5.61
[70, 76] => 5.12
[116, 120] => 5.72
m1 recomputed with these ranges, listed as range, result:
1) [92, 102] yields 5.81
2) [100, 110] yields 5.79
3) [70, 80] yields 5.57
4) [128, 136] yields 5.96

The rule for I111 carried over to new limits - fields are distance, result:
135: 5.93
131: 6.38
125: 6.17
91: 5.75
